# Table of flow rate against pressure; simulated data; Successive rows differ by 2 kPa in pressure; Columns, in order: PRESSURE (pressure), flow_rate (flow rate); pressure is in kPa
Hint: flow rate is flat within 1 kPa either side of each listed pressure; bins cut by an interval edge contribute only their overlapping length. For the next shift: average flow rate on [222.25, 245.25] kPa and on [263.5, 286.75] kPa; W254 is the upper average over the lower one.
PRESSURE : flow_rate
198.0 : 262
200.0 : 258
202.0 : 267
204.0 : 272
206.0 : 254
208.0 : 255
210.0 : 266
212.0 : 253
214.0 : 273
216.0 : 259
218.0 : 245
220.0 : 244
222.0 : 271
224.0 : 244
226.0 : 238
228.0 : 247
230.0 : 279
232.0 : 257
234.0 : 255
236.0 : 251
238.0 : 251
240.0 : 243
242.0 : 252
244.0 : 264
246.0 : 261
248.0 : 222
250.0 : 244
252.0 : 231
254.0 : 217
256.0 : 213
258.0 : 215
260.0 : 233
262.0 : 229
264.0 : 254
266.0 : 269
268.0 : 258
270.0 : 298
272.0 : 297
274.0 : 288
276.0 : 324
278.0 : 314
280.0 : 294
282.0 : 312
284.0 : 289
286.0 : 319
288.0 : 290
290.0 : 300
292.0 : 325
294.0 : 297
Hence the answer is 1.16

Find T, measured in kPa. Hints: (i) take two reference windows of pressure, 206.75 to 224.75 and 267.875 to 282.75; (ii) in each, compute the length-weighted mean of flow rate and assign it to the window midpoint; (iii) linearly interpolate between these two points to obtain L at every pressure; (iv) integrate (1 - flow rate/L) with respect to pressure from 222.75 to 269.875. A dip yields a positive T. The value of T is 5.6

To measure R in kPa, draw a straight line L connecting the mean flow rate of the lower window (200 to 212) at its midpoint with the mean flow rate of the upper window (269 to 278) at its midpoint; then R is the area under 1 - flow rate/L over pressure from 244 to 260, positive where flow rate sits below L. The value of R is 3.2 kPa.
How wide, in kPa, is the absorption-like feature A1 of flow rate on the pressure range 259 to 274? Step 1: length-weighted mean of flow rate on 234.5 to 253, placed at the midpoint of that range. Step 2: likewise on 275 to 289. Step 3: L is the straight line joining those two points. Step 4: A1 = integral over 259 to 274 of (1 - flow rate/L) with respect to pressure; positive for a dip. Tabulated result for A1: 1.0 kPa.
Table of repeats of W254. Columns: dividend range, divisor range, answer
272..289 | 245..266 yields 1.30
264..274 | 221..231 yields 1.09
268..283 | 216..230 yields 1.20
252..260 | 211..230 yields 0.86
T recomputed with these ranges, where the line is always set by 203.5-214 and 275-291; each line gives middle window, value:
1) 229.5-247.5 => 1.5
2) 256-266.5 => 2.0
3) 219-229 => 0.8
